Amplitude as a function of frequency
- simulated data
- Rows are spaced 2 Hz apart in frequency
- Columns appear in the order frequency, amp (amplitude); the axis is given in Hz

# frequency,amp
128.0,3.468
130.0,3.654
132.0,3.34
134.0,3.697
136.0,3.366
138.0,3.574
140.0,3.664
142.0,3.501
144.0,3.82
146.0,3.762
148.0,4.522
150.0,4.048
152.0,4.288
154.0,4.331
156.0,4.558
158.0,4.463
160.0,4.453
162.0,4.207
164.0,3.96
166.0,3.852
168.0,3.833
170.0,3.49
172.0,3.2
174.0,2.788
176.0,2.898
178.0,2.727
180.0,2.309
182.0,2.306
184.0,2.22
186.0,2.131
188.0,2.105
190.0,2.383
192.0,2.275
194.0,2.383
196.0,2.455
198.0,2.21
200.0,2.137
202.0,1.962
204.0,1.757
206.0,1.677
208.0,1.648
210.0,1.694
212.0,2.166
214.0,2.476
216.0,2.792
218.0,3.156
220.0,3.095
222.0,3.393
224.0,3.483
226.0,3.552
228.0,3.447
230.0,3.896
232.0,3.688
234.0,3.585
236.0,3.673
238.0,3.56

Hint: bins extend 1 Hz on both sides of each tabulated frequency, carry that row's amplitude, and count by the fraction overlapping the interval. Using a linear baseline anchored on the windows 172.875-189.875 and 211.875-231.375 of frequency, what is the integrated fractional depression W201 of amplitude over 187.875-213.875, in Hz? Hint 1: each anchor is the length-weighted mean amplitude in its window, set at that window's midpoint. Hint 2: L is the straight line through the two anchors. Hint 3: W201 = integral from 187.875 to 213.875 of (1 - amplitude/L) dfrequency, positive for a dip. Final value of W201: 6.63 Hz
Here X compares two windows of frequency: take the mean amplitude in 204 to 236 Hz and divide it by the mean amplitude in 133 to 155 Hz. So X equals 0.75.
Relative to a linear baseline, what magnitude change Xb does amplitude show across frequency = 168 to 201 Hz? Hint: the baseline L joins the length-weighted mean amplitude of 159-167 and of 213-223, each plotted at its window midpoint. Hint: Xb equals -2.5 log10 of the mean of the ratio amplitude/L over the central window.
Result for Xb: 0.41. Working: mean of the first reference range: 4.12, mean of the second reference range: 2.98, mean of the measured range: 2.54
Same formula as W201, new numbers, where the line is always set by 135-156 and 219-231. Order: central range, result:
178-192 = 5.38 Hz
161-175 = 0.66 Hz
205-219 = 5.19 Hz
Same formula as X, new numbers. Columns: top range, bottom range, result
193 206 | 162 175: 0.59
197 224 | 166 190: 0.86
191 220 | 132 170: 0.56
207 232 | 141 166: 0.71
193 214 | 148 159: 0.47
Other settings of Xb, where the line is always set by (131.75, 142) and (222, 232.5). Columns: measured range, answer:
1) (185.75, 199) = 0.48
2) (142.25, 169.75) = -0.16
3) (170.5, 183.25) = 0.29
